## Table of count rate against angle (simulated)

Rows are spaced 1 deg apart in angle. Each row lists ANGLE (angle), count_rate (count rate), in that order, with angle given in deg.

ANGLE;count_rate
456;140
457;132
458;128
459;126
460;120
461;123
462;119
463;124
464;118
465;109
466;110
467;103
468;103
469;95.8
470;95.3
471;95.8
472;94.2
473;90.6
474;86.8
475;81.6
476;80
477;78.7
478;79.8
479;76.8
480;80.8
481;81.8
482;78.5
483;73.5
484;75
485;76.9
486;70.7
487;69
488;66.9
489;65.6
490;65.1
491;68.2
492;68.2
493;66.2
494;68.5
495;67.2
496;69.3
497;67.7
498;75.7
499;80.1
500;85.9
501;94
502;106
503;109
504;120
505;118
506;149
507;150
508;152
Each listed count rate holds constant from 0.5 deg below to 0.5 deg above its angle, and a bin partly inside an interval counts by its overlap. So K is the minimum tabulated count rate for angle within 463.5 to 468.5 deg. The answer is 103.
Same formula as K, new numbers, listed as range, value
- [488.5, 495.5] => 65.1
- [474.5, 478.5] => 78.7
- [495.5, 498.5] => 67.7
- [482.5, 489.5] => 65.6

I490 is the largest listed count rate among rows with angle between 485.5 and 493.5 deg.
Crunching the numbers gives 70.7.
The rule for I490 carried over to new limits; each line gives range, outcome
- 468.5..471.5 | 95.8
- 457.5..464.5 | 128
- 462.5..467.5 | 124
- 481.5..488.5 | 78.5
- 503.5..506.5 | 149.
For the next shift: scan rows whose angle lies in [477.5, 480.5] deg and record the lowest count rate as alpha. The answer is 76.8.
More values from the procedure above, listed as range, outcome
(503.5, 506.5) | 118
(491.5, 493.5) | 66.2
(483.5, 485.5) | 75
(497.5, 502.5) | 75.7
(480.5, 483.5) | 73.5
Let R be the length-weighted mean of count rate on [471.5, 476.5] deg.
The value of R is 86.6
